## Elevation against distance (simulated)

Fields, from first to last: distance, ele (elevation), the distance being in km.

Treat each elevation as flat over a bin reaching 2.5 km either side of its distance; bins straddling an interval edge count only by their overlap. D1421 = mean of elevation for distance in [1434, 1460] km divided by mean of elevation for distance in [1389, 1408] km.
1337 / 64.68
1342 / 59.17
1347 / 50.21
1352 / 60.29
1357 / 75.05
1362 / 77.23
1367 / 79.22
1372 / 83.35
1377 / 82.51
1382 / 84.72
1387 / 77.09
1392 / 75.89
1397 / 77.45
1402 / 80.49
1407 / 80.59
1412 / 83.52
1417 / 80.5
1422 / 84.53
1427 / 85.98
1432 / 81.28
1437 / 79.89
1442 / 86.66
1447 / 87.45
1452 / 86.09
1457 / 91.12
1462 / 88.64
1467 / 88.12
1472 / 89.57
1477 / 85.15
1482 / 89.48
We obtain 1.10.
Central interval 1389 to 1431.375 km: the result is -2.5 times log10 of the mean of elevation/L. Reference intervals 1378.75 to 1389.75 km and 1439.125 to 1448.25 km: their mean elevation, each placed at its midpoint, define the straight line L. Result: 0.03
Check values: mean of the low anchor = 80.9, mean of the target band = 81.1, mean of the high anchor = 86.7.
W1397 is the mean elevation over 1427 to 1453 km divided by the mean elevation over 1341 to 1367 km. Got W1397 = 1.28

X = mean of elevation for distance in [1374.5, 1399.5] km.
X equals 79.5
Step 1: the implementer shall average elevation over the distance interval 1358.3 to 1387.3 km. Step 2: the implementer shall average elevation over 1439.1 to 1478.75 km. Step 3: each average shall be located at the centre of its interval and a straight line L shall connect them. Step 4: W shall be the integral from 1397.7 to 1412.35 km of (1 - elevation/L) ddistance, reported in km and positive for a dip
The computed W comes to 0.47 km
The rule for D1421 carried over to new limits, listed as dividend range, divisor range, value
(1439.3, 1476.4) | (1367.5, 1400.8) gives 1.10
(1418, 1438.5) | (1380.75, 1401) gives 1.06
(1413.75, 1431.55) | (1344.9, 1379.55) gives 1.15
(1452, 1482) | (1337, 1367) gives 1.35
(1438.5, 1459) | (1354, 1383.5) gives 1.09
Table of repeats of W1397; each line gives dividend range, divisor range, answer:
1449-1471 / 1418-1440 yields 1.07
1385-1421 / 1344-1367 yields 1.19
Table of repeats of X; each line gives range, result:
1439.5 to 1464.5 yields 88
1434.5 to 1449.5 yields 84.7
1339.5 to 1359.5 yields 61.2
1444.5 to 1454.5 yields 86.8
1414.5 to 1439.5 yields 82.4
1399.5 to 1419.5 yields 81.3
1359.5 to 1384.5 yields 81.4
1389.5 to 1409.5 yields 78.6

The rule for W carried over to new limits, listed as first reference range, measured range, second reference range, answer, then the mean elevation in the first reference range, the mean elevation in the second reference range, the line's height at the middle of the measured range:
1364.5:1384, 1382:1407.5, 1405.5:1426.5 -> 1.2 km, 82.4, 82.7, 82.6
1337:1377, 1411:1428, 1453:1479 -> -0.6 km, 69.8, 88.4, 80.5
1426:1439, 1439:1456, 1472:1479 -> -0.7 km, 82.1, 86.7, 83.7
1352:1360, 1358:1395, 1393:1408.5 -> -2.7 km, 70.6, 79.1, 74.5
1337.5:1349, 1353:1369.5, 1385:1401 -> -3.0 km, 56.6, 77.1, 64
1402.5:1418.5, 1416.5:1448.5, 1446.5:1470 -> 0.3 km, 81.5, 88.4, 84.7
